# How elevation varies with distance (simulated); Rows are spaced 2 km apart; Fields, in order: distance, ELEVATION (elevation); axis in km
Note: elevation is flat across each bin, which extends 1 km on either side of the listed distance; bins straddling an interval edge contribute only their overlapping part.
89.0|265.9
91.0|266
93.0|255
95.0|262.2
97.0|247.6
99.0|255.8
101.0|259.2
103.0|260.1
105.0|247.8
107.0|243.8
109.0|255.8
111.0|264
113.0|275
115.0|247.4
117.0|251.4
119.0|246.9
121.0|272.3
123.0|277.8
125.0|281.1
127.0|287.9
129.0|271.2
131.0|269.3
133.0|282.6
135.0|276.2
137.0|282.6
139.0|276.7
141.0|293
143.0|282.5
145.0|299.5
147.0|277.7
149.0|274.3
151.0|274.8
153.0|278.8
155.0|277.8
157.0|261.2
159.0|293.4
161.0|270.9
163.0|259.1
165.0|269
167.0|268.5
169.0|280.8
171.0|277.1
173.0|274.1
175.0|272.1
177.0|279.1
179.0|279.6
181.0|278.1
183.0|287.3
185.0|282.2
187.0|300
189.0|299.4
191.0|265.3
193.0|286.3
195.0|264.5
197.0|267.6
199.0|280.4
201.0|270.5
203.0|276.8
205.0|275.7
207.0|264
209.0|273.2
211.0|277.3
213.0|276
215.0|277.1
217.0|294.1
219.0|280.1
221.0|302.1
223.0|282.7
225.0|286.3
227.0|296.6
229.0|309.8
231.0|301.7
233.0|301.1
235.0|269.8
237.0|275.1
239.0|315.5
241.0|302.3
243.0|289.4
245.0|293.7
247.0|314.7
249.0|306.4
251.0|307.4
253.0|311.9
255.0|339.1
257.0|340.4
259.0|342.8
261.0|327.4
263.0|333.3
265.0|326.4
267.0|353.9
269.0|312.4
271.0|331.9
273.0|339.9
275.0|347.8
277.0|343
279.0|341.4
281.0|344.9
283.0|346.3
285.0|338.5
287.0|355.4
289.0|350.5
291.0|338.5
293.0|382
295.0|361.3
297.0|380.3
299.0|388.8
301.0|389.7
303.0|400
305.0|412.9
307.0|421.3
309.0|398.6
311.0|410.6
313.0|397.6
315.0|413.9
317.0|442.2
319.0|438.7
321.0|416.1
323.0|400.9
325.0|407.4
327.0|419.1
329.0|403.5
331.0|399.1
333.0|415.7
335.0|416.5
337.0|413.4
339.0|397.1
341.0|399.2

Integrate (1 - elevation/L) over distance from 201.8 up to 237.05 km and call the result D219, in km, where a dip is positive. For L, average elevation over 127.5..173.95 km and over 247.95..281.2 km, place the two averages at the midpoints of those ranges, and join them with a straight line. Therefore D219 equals 2.9 km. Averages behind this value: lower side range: 277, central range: 285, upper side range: 332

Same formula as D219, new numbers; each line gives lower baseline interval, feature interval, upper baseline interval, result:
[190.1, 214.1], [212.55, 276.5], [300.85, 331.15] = 2.96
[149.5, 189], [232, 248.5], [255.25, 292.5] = 1.27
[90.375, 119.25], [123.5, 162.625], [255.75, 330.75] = 0.05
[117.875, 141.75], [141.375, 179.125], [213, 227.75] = 0.46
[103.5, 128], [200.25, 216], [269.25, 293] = 1.75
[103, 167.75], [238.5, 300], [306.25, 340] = 6.01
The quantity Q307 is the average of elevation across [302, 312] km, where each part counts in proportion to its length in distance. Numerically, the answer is 409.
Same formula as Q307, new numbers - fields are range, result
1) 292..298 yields 375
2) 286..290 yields 353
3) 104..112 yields 253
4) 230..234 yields 301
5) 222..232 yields 295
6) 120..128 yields 280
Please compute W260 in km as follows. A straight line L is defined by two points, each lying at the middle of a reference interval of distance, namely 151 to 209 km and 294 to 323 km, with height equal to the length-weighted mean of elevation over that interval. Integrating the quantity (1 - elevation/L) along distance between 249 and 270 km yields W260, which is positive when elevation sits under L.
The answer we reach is 1.6 km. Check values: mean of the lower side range 276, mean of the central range 328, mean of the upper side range 405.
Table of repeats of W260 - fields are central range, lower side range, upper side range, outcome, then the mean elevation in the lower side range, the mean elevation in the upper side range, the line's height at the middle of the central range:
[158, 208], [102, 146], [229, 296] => 2.9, 270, 327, 294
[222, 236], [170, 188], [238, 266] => 0.6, 281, 318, 306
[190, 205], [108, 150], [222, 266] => 1.1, 274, 308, 294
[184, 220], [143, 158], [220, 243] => 1.3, 278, 295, 289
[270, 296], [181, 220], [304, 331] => 1.8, 279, 414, 374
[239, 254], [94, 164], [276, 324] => 1.9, 270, 384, 348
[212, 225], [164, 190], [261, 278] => 0.8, 281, 336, 305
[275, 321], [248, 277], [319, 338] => -0.8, 331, 412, 374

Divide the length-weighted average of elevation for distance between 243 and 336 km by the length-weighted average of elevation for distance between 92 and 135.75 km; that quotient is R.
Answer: 1.39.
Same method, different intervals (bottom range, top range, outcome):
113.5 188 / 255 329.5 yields 1.35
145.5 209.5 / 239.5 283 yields 1.18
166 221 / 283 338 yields 1.42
